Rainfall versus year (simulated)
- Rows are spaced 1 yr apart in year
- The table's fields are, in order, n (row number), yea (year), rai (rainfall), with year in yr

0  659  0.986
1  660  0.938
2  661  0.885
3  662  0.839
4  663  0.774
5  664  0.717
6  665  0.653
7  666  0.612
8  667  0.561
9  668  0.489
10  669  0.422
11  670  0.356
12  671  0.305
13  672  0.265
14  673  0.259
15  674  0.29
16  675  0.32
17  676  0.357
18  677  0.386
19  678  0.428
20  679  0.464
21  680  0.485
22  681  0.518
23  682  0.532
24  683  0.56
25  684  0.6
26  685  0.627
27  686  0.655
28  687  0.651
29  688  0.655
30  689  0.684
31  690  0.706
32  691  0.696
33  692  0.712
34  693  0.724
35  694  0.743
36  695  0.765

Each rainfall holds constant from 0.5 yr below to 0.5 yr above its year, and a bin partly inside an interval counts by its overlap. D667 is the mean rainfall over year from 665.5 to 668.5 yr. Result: 0.554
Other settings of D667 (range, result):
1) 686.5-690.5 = 0.674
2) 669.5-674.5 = 0.295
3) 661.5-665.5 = 0.746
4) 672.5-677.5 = 0.322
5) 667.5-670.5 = 0.422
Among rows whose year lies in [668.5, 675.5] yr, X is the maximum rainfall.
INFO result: 0.422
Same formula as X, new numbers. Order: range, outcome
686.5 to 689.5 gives 0.684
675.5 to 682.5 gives 0.532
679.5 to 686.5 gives 0.655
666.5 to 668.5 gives 0.561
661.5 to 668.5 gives 0.839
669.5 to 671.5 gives 0.356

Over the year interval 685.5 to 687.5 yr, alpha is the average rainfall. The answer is 0.653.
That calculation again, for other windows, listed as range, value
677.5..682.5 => 0.485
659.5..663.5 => 0.859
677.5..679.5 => 0.446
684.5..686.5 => 0.641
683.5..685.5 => 0.613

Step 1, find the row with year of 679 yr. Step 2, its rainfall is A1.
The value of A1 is 0.464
